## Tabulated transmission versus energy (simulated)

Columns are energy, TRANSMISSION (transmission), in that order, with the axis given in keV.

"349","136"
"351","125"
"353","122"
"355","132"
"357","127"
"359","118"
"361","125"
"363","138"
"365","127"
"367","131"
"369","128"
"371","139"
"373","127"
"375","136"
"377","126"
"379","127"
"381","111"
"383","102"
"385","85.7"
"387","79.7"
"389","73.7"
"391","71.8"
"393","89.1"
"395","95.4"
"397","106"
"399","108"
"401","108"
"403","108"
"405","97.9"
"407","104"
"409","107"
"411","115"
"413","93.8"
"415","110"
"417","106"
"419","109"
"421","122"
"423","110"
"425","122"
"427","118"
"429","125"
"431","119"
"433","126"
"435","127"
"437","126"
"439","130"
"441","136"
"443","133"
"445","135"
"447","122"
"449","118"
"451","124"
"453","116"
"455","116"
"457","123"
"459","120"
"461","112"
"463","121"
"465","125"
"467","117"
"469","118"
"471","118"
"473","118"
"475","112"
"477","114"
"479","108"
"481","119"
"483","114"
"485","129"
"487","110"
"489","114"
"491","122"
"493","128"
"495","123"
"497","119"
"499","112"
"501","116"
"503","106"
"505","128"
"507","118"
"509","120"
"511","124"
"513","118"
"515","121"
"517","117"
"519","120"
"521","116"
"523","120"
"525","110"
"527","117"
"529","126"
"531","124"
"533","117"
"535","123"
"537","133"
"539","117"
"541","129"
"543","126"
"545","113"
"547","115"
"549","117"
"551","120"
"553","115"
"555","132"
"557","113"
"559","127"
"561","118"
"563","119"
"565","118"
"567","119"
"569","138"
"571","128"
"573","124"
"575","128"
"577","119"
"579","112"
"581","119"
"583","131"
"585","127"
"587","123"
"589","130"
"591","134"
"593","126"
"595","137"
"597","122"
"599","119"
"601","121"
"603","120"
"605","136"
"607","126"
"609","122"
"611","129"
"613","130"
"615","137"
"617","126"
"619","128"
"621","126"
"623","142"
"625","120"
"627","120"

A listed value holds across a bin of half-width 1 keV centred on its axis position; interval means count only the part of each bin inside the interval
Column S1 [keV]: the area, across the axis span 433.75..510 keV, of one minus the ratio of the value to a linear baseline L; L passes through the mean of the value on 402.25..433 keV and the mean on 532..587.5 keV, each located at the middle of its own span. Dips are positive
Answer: -3.1 keV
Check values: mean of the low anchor 112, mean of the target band 120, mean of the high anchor 122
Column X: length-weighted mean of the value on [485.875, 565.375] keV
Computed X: 120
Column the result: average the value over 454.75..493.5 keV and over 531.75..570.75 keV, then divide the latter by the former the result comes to 1.0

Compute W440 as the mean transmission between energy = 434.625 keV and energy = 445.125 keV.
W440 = 131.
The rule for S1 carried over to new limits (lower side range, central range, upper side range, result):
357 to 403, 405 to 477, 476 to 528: -2.2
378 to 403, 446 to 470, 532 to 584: -2.8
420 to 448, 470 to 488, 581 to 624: 1.4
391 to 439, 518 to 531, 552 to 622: 0.1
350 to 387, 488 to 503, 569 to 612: 0.7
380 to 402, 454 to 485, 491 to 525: -1.9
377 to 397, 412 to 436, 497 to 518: -3.1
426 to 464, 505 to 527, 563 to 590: 0.9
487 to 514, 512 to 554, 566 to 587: 0.5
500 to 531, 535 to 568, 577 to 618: 0.3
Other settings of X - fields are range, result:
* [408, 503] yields 119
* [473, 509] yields 117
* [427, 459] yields 125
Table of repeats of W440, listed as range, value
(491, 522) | 119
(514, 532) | 119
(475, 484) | 114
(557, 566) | 120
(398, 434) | 112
